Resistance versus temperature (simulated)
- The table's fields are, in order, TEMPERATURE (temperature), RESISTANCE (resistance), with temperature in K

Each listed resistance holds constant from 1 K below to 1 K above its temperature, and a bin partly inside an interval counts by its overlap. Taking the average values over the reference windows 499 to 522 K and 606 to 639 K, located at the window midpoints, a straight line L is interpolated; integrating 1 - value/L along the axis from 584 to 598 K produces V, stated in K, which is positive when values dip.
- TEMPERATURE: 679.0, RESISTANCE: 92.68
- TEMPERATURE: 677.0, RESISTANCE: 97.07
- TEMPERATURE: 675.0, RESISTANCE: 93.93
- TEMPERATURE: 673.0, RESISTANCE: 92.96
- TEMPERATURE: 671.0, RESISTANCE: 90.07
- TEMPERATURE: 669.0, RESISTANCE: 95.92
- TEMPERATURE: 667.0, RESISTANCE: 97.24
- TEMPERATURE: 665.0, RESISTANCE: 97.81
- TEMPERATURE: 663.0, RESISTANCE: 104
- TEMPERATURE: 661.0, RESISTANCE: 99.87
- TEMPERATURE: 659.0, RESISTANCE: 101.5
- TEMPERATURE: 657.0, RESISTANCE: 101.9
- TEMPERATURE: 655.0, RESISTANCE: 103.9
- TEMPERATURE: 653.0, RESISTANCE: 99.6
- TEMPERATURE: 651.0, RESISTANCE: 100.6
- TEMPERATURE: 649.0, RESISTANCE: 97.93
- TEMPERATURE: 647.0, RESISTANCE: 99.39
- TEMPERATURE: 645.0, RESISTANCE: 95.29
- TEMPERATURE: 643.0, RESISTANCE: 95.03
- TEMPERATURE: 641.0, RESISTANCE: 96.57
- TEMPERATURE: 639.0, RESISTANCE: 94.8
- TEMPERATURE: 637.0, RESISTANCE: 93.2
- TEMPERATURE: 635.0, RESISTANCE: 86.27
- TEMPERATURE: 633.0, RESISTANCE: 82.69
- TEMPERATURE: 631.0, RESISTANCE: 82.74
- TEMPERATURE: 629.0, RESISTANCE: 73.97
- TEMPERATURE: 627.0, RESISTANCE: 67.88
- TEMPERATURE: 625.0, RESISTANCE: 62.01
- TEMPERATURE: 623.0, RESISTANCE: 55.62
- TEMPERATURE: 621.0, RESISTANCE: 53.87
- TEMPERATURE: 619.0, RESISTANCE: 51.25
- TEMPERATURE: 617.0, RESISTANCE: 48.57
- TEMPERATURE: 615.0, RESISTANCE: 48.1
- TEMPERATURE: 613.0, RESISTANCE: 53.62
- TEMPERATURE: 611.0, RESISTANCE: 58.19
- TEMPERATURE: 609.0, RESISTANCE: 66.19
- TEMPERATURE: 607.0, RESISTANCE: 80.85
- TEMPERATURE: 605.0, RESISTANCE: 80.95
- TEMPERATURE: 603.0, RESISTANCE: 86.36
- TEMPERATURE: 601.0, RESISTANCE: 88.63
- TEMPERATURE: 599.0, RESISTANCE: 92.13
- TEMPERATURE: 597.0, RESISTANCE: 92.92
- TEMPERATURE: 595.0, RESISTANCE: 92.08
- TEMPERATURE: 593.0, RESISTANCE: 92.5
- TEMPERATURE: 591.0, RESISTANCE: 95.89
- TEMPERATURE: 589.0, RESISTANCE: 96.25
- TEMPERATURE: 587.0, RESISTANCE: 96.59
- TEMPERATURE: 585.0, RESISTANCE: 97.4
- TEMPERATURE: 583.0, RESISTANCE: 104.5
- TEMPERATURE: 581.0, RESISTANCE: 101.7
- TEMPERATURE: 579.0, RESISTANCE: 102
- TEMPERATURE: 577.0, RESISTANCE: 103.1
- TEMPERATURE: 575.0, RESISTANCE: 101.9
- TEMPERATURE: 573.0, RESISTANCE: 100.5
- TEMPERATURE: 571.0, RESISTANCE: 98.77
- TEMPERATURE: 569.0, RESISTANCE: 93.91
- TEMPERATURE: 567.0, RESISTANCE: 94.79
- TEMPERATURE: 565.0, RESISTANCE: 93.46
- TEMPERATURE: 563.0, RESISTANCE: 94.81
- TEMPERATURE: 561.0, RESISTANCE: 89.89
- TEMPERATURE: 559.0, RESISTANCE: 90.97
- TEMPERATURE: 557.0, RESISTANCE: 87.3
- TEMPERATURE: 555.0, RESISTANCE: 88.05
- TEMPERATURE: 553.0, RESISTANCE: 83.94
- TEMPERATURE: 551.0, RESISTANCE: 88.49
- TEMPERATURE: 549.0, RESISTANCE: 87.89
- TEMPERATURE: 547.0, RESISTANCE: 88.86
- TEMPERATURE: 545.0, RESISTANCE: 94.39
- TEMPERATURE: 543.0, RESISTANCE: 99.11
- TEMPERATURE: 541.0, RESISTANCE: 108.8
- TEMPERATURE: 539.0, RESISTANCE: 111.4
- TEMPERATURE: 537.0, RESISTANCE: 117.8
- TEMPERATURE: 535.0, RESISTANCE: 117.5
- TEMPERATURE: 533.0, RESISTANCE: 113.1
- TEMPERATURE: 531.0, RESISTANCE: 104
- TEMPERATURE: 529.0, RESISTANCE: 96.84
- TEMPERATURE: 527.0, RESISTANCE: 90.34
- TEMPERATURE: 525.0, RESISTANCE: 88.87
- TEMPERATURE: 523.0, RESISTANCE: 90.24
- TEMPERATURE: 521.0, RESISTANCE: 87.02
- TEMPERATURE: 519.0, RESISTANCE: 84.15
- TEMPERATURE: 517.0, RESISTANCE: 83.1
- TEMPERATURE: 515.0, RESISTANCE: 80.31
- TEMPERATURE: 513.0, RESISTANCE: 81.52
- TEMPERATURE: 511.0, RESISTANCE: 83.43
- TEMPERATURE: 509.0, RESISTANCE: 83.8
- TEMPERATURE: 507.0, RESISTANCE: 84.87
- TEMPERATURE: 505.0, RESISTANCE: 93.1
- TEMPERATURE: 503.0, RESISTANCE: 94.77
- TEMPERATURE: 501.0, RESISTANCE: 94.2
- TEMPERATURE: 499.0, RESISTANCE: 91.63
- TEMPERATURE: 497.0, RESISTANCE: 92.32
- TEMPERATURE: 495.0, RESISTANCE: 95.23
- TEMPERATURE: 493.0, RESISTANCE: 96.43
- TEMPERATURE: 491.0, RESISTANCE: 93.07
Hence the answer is -4.2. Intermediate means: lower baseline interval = 86.6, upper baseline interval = 67.4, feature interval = 94.8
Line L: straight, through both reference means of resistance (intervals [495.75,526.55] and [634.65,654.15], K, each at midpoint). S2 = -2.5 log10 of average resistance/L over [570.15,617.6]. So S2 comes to 0.07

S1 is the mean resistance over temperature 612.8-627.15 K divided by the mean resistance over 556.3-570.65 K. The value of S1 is 0.59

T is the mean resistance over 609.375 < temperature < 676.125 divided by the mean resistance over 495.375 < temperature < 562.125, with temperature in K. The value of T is 0.9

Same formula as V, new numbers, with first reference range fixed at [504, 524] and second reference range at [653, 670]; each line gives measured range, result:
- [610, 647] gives 9.2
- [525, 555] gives -4.0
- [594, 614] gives 3.2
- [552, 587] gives -1.9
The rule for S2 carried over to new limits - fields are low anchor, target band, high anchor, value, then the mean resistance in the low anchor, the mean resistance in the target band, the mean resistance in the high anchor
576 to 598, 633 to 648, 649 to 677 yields 0.052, 97.7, 93.6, 98.3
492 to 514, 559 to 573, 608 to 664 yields -0.103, 90.1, 94.5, 81.2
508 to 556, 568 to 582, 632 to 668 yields -0.058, 93.9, 100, 97.1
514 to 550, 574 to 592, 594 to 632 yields -0.239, 96.9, 99.9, 70.3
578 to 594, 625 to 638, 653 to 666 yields 0.249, 98.4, 79.7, 101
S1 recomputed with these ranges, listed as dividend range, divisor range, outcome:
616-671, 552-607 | 0.92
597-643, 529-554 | 0.73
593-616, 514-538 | 0.80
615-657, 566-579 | 0.82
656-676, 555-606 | 1.03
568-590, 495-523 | 1.14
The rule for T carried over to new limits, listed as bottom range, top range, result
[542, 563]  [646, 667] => 1.12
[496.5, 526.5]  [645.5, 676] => 1.12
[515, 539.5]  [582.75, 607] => 0.94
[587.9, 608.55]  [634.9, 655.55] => 1.09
